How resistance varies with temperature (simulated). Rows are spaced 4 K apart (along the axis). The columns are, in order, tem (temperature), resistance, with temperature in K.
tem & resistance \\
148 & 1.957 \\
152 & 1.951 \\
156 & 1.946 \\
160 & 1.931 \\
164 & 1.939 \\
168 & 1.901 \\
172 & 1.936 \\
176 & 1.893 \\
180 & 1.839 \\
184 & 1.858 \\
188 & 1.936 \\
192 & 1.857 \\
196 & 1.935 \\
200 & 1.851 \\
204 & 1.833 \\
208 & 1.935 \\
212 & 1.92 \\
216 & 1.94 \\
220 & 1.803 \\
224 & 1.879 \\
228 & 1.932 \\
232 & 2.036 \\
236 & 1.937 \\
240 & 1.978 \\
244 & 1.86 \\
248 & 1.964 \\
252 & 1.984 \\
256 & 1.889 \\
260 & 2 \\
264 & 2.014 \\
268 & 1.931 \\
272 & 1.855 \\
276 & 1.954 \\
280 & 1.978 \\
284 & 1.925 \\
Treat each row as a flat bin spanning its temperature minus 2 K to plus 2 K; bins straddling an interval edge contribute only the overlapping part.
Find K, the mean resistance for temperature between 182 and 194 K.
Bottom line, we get 1.88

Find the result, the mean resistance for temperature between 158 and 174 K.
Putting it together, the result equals 1.93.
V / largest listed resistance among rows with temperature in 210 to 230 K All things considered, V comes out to 1.94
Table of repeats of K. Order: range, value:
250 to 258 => 1.94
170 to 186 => 1.88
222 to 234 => 1.95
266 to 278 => 1.91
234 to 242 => 1.96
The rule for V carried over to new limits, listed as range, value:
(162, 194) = 1.939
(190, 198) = 1.935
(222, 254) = 2.036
